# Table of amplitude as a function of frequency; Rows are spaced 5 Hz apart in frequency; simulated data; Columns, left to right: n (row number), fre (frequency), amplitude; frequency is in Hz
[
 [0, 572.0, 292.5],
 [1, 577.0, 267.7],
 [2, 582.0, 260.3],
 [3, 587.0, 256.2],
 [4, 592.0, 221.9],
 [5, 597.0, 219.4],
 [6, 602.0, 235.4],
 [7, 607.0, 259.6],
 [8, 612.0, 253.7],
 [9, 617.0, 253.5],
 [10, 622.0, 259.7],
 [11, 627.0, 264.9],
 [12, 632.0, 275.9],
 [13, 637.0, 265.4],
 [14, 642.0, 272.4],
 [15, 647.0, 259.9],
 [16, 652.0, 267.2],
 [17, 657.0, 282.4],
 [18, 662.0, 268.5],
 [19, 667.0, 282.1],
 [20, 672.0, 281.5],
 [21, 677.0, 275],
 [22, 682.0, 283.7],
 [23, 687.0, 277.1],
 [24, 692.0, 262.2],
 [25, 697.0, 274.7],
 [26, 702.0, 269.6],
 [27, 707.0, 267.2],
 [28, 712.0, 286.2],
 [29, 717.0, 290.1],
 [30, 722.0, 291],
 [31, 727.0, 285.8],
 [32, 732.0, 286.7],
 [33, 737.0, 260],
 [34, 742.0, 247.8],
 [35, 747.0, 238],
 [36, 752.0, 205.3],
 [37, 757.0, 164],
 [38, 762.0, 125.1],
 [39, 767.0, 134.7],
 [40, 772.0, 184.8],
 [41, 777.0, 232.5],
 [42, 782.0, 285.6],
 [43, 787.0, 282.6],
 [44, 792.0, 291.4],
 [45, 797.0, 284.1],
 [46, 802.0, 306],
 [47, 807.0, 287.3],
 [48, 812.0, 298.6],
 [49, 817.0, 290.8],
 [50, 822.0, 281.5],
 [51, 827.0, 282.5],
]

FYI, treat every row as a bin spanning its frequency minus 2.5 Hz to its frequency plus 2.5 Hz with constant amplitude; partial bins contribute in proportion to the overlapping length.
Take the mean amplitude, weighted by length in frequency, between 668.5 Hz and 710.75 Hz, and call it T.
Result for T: 274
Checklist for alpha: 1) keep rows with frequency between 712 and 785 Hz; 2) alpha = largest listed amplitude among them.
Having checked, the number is 291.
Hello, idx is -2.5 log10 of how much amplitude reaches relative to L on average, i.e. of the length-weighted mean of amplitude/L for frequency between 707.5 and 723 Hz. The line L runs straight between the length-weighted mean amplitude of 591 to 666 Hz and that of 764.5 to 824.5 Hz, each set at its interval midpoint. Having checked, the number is -0.10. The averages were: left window 259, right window 263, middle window 286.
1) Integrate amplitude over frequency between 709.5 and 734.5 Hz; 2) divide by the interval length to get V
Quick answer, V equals 288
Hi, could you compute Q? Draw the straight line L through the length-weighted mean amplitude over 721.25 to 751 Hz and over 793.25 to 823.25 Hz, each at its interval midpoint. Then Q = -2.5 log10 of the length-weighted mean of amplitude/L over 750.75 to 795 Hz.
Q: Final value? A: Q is 0.29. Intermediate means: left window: 264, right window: 292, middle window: 213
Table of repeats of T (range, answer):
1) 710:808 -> 248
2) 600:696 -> 268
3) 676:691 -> 277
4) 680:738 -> 278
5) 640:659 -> 270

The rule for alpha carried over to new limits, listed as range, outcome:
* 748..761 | 205.3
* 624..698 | 283.7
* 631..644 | 275.9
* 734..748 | 260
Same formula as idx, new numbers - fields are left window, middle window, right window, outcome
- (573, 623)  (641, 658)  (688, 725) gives -0.03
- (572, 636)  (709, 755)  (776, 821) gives 0.04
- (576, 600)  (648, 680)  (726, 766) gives -0.18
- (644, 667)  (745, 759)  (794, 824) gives 0.37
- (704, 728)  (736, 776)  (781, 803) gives 0.42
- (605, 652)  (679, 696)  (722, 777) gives -0.14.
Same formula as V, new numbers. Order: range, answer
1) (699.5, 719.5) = 278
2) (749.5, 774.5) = 163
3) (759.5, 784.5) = 193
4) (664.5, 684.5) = 281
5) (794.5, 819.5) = 293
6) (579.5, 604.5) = 239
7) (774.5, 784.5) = 259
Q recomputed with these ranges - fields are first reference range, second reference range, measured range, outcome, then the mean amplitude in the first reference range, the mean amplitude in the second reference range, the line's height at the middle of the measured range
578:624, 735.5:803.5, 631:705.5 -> -0.14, 247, 230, 240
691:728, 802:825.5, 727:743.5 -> 0.05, 279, 291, 282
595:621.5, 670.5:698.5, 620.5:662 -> -0.04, 246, 276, 259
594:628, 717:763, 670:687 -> -0.15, 248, 240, 244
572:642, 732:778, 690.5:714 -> -0.22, 255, 203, 222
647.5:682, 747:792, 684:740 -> -0.13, 276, 209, 246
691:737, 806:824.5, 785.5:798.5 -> 0.00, 279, 290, 287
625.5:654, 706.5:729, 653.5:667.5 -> -0.02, 268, 286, 272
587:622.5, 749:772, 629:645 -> -0.19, 243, 162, 226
